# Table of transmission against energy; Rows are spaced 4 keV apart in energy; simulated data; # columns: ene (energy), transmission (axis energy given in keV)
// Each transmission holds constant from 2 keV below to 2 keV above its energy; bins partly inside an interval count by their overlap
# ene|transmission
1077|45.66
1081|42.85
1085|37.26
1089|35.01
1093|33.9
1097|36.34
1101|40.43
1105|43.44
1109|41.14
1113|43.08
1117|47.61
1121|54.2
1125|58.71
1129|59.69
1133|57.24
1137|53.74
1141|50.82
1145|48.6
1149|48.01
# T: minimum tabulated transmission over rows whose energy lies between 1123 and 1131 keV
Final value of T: 58.71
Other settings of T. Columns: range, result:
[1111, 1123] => 43.08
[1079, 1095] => 33.9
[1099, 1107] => 40.43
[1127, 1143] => 50.82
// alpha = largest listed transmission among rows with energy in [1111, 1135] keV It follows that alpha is 59.69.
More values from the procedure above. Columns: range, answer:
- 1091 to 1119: 47.61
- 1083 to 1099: 37.26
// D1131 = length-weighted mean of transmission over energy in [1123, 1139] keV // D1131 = 57.3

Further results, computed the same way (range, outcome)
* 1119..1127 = 56.5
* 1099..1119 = 43.1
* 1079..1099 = 37.1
